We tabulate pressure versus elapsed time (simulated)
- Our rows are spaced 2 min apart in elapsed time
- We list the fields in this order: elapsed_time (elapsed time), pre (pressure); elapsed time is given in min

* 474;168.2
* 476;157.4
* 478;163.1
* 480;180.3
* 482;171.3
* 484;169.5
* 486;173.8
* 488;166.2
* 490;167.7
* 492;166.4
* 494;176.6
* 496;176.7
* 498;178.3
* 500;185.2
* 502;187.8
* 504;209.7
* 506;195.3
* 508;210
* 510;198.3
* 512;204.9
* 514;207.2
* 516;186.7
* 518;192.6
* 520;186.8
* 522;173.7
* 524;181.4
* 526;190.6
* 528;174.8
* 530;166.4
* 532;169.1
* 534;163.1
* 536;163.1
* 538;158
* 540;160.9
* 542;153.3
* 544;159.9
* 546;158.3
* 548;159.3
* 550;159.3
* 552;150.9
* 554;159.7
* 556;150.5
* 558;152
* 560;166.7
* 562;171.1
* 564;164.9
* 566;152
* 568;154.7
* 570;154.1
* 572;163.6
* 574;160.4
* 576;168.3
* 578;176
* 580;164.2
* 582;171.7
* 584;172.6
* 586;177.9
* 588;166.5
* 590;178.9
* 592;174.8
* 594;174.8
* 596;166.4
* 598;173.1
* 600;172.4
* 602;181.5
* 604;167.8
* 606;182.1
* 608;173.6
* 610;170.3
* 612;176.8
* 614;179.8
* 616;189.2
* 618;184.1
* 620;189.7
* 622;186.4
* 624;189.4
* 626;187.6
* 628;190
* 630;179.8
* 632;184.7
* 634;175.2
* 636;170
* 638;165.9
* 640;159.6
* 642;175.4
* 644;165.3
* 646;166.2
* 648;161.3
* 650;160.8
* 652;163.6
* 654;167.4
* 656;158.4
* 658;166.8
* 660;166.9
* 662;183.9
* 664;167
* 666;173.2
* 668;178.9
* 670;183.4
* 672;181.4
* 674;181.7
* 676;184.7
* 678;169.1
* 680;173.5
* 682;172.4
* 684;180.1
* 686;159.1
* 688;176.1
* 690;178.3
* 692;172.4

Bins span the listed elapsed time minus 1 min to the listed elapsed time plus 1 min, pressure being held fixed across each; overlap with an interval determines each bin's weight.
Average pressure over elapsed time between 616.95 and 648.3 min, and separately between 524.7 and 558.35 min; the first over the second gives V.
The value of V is 1.1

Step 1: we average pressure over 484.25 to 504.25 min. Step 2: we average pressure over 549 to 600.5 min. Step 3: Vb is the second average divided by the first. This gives 0.9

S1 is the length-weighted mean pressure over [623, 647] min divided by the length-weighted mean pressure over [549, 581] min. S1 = 1.09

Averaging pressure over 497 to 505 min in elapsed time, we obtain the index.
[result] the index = 190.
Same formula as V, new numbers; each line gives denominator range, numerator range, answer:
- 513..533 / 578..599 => 0.94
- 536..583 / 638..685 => 1.07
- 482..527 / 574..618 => 0.94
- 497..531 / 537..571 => 0.83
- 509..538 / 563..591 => 0.91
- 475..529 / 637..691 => 0.94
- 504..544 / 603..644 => 0.99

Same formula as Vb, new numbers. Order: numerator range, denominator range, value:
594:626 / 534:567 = 1.13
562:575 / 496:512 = 0.82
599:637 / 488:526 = 0.96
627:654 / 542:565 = 1.07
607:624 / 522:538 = 1.06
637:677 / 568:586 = 1.03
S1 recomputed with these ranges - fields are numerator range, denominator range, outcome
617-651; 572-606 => 1.02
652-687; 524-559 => 1.07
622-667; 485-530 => 0.93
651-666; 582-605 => 0.97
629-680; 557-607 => 1.02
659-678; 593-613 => 1.02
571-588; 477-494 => 0.99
